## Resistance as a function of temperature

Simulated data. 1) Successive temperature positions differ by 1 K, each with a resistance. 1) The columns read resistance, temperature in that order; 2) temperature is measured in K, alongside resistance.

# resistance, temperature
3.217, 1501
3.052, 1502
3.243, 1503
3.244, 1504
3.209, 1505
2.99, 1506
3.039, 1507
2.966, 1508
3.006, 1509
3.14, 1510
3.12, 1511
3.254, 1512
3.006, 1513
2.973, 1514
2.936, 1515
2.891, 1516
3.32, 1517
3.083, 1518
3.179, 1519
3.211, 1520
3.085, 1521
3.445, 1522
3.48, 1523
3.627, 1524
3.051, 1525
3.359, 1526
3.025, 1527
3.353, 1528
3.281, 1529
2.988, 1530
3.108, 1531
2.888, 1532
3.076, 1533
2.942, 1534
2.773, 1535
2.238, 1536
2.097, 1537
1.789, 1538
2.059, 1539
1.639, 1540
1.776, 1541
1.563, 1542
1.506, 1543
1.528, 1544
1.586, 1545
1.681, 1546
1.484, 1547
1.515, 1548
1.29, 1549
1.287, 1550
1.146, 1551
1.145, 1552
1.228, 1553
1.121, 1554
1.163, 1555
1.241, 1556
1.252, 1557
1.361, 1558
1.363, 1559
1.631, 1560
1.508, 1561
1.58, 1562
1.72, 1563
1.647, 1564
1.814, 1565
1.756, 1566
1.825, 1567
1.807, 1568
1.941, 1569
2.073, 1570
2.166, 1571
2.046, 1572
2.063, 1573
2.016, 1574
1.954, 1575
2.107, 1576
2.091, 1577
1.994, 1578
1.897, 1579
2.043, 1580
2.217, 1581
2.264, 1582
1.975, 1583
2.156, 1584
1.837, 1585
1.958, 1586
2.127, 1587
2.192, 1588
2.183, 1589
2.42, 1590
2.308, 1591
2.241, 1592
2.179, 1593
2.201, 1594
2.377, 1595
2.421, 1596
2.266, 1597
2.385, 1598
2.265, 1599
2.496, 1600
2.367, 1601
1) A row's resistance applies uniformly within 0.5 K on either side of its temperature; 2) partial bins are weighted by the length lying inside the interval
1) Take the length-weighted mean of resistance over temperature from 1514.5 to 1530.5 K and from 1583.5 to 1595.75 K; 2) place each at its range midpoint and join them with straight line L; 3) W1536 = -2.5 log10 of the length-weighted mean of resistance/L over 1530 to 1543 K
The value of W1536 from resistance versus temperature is 0.28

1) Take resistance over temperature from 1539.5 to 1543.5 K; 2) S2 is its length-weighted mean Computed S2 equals 1.62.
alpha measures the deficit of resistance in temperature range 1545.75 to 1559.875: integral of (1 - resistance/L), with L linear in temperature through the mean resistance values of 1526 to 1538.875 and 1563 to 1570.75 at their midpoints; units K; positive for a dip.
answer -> 5.8 K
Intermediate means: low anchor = 2.8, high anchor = 1.84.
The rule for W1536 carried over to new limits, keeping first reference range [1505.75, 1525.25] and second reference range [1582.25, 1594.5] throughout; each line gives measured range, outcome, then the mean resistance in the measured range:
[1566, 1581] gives 0.17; 2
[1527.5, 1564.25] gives 0.43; 1.85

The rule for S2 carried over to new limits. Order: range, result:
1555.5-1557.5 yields 1.25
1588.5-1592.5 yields 2.29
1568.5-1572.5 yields 2.06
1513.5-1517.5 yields 3.03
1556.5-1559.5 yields 1.33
